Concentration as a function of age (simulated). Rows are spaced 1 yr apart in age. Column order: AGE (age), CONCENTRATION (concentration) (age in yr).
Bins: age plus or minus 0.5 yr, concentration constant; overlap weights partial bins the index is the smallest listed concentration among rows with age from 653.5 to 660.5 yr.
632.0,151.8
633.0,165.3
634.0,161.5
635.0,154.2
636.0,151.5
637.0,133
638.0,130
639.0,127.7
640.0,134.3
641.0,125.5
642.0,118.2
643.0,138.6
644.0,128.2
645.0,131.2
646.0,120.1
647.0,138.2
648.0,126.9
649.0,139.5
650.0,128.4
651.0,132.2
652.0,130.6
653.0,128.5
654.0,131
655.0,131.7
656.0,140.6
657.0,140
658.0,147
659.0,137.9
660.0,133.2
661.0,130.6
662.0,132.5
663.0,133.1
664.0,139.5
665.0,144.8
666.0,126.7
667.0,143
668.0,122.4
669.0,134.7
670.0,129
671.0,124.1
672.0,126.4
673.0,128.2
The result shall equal 131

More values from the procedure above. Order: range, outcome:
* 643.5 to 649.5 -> 120.1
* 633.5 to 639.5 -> 127.7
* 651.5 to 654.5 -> 128.5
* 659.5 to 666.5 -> 126.7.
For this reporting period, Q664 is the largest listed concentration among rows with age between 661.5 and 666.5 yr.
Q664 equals 144.8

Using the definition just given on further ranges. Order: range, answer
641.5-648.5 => 138.6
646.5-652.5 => 139.5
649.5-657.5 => 140.6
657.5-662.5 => 147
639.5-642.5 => 134.3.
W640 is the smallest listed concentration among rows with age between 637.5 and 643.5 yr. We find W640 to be 118.2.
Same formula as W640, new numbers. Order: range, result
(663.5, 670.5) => 122.4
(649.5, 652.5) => 128.4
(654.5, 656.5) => 131.7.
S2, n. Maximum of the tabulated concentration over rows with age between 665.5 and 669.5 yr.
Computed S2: 143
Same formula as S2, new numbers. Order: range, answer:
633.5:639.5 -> 161.5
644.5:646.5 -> 131.2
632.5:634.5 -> 165.3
